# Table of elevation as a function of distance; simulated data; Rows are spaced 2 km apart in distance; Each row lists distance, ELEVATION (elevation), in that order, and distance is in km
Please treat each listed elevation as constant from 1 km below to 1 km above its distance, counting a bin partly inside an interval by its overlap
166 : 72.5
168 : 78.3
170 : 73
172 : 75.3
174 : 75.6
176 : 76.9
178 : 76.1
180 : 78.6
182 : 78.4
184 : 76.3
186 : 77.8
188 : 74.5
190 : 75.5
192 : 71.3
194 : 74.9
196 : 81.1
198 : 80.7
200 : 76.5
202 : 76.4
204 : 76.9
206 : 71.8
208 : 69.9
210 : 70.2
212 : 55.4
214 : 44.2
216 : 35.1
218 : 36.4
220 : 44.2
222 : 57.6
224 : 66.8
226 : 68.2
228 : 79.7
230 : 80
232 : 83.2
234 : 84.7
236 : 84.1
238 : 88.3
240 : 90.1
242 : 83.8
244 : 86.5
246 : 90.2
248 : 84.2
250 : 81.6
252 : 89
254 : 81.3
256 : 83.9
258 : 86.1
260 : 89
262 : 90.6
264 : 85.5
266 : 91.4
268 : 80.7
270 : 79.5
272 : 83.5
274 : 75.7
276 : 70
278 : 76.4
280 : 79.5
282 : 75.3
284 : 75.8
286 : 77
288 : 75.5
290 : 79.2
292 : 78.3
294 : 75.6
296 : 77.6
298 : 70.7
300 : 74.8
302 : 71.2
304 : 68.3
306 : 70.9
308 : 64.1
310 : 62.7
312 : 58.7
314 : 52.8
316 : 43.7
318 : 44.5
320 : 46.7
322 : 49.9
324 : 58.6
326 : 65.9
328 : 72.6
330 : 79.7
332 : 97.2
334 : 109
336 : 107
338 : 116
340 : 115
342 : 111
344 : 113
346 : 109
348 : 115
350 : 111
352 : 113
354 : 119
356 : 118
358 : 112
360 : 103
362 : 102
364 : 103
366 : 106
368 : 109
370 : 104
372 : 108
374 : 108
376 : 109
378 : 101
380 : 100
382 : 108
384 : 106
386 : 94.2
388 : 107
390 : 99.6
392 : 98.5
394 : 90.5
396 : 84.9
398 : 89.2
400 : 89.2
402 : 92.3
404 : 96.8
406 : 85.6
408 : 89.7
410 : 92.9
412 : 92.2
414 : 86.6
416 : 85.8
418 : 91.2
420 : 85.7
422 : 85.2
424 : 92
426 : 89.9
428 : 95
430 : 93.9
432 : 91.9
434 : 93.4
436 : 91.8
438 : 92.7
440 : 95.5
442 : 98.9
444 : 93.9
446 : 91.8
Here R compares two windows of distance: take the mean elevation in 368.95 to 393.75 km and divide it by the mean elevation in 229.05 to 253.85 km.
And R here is 1.2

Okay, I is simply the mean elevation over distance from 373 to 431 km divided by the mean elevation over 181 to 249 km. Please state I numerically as 1.30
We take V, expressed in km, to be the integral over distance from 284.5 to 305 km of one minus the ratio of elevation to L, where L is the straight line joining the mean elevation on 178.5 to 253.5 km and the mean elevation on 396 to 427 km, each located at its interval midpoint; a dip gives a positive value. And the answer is 1.3 km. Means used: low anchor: 73.7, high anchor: 89.5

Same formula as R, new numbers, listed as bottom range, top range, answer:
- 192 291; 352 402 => 1.35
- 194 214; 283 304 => 1.05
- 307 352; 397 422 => 1.08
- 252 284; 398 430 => 1.10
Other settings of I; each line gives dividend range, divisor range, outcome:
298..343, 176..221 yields 1.09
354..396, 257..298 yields 1.30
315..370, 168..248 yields 1.29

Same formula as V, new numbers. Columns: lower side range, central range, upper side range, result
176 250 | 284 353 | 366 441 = 4.4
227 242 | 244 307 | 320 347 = 5.2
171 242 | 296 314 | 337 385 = 5.3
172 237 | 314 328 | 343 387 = 6.4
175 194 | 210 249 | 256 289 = 4.0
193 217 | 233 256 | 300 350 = -4.5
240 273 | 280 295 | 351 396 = 2.3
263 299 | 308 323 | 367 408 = 5.8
